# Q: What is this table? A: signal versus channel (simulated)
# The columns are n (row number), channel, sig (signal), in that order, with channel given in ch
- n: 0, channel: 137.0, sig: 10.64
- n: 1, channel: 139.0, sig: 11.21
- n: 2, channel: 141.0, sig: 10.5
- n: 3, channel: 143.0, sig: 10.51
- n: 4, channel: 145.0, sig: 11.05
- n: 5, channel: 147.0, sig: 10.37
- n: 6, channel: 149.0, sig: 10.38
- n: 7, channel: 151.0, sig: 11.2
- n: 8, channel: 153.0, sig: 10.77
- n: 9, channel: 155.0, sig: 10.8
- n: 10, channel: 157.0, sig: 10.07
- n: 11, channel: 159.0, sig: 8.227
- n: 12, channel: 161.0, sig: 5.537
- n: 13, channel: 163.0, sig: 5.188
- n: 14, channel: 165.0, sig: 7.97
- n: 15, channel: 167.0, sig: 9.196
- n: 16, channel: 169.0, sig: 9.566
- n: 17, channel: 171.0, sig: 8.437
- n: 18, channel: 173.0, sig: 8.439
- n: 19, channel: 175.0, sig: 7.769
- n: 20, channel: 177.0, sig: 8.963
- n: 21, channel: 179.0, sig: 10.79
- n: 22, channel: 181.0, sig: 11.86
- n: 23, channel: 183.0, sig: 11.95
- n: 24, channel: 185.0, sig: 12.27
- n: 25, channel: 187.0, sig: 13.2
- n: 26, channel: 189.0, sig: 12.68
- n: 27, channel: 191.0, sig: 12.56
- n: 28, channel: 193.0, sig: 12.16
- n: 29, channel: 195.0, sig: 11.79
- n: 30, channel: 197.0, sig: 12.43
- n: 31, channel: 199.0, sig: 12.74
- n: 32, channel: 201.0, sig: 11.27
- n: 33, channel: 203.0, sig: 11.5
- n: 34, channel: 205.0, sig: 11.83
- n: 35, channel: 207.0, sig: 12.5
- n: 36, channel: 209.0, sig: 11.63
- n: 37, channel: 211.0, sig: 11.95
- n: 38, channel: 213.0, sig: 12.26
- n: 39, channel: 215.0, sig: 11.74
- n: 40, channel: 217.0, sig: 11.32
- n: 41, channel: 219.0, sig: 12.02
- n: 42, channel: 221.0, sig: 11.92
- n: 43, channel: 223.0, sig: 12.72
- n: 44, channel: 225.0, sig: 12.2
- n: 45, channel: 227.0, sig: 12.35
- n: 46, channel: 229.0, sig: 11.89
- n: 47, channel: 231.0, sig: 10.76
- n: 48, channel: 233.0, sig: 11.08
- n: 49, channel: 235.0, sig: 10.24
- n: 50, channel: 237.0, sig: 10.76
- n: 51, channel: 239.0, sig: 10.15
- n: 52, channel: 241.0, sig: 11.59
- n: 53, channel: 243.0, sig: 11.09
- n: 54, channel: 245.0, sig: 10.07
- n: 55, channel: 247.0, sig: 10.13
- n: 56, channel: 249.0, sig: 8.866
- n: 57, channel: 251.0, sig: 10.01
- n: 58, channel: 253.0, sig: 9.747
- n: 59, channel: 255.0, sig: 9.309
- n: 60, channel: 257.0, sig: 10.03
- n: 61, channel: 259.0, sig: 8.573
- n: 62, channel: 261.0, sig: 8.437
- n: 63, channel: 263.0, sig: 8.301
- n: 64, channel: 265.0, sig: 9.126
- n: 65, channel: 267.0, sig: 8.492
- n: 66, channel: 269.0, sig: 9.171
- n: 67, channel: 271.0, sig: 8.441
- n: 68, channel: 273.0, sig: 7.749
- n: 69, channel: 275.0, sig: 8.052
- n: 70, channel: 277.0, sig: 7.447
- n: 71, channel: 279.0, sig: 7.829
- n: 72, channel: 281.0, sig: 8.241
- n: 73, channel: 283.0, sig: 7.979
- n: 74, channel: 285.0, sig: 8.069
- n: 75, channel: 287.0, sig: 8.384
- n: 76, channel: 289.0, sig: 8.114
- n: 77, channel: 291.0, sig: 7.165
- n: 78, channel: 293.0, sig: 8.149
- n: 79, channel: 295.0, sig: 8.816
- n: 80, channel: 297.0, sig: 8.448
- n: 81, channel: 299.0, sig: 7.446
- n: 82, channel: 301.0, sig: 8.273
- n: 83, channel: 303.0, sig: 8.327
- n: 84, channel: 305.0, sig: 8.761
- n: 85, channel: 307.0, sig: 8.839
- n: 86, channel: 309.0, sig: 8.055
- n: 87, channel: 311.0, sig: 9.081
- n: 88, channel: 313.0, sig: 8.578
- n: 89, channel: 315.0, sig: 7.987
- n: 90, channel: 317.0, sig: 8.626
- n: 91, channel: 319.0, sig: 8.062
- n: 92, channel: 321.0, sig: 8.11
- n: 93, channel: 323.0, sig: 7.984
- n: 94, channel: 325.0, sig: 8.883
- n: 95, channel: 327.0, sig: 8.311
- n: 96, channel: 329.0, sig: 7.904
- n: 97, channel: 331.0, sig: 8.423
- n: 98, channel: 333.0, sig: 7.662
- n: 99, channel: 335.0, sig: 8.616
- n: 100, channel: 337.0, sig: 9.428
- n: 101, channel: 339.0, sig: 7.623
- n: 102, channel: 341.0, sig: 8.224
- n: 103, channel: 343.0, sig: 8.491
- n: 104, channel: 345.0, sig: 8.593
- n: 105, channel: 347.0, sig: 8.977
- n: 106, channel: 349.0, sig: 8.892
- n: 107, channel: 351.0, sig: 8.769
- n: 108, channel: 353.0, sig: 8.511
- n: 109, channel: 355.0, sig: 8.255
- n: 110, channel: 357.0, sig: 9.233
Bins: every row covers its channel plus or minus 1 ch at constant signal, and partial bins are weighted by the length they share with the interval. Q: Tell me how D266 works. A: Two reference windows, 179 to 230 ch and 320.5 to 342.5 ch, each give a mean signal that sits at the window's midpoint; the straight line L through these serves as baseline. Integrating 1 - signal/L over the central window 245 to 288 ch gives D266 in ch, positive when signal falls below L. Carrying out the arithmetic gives 6.43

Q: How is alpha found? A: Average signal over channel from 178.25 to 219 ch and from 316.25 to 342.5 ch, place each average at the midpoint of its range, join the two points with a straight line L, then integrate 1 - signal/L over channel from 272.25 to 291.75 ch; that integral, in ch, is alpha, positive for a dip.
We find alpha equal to 3.5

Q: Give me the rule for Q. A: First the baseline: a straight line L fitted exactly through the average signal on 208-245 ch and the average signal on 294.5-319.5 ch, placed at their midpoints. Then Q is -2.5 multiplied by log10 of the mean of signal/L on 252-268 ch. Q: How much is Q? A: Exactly 0.14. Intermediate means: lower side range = 11.5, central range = 9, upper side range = 8.41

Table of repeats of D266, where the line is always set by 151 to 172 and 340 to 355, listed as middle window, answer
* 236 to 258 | -3.8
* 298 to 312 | 0.4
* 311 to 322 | 0.4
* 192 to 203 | -4.2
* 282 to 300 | 1.2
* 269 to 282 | 0.9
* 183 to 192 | -4.0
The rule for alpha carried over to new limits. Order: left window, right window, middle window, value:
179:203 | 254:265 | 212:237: -2.54 ch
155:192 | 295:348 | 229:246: -3.04 ch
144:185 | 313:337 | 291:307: 0.40 ch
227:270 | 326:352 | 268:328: 5.76 ch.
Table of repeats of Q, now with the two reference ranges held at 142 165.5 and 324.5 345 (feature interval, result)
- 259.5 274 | 0.026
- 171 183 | -0.050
